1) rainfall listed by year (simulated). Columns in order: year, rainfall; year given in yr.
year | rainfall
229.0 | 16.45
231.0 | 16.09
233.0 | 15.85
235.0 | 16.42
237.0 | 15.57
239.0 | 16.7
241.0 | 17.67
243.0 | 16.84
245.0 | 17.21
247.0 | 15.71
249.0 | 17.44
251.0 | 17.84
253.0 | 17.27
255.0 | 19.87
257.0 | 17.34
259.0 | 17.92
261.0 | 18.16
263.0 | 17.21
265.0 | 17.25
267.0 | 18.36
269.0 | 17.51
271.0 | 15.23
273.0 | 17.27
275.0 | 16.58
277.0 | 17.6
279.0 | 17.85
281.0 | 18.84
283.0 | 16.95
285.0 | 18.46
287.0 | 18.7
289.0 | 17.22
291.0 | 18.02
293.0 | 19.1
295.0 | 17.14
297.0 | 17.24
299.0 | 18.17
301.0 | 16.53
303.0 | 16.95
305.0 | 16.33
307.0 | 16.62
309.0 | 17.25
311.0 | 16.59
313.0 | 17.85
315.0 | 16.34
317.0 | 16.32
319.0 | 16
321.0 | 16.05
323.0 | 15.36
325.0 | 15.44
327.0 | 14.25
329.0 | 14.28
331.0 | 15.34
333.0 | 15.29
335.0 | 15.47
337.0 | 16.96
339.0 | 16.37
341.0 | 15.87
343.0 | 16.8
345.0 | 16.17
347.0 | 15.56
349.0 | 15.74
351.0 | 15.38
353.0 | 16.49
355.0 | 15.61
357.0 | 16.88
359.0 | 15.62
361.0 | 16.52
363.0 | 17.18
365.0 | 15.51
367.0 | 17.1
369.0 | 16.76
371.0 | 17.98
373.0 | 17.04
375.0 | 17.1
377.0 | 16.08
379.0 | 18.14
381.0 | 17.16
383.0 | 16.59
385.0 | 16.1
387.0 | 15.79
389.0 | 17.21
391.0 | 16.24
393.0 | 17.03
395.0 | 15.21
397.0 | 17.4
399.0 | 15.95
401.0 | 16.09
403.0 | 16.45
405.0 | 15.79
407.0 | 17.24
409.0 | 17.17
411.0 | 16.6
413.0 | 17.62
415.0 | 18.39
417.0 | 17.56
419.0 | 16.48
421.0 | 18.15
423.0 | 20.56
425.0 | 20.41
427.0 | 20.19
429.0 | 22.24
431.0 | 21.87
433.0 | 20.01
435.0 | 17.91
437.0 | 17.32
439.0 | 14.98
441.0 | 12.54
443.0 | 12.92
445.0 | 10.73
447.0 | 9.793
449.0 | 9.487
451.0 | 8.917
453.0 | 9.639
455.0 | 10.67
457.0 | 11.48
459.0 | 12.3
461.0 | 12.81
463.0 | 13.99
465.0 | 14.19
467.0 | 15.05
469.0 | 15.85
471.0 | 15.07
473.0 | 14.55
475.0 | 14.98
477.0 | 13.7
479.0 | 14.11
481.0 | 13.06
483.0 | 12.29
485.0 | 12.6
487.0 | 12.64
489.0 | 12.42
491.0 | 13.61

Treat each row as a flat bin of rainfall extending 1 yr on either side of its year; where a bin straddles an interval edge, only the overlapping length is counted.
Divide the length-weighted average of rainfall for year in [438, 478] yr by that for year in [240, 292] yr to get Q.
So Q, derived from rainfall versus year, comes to 0.7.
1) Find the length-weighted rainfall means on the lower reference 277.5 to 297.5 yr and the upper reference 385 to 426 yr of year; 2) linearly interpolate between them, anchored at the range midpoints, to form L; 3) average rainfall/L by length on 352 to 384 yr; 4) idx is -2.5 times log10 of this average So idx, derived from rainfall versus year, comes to 0.04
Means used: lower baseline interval 18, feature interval 16.7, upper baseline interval 17.1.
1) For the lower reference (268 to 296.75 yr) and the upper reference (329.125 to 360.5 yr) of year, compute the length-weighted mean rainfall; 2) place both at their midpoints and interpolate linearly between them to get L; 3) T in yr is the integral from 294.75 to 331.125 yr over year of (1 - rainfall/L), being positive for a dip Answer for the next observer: 1.0 yr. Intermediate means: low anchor 17.6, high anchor 15.9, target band 16.3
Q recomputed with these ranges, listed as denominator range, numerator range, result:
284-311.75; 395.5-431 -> 1.03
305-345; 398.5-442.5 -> 1.11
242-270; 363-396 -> 0.95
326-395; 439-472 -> 0.76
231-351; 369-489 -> 0.92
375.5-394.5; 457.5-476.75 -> 0.85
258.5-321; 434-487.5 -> 0.76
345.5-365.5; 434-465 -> 0.77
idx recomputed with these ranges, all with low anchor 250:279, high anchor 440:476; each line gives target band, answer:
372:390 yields -0.16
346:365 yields -0.06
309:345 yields 0.00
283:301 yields -0.07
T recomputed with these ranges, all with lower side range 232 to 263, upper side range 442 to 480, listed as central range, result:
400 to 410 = -2.0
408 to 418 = -2.8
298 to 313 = -1.0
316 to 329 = 0.1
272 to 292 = -1.6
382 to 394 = -1.9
